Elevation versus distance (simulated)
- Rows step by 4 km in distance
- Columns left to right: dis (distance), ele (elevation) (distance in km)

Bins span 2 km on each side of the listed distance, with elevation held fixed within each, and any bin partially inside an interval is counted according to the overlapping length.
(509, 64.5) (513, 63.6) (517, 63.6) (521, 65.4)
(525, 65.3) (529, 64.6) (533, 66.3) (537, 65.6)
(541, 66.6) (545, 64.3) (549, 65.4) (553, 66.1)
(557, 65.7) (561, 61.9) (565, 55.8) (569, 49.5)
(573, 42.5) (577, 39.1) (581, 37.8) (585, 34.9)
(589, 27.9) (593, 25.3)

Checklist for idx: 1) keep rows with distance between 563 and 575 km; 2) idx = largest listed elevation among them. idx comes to 55.8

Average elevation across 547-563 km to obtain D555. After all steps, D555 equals 64.8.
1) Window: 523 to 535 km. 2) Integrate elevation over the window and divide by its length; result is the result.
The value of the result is 65.4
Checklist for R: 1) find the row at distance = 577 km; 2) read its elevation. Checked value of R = 39.1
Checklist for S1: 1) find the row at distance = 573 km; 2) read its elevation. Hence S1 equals 42.5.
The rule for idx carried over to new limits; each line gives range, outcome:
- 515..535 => 66.3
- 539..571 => 66.6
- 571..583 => 42.5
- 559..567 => 61.9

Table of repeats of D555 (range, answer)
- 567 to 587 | 40.8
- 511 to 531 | 64.5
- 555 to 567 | 61.1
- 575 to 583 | 38.5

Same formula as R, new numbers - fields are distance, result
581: 37.8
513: 63.6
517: 63.6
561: 61.9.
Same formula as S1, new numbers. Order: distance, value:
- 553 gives 66.1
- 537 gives 65.6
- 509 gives 64.5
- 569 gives 49.5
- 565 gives 55.8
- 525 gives 65.3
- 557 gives 65.7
